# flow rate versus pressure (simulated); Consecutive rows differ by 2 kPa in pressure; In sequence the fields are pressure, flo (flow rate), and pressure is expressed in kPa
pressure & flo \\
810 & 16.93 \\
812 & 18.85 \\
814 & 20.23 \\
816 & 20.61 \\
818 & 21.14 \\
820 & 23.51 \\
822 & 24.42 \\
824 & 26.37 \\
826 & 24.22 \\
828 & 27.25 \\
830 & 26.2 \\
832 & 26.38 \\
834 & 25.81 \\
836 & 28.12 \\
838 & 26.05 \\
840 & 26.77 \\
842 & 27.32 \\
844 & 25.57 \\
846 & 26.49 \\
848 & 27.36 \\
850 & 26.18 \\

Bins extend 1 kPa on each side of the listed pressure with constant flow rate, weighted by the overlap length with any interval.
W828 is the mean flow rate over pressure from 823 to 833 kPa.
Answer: 26.1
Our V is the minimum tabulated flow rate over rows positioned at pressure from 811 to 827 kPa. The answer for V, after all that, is 18.85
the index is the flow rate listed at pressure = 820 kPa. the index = 23.51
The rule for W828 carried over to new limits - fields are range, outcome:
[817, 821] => 22.3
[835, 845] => 26.8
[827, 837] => 26.8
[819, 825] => 24.8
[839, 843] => 27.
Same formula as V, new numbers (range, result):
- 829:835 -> 25.81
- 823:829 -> 24.22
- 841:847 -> 25.57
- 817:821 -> 21.14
